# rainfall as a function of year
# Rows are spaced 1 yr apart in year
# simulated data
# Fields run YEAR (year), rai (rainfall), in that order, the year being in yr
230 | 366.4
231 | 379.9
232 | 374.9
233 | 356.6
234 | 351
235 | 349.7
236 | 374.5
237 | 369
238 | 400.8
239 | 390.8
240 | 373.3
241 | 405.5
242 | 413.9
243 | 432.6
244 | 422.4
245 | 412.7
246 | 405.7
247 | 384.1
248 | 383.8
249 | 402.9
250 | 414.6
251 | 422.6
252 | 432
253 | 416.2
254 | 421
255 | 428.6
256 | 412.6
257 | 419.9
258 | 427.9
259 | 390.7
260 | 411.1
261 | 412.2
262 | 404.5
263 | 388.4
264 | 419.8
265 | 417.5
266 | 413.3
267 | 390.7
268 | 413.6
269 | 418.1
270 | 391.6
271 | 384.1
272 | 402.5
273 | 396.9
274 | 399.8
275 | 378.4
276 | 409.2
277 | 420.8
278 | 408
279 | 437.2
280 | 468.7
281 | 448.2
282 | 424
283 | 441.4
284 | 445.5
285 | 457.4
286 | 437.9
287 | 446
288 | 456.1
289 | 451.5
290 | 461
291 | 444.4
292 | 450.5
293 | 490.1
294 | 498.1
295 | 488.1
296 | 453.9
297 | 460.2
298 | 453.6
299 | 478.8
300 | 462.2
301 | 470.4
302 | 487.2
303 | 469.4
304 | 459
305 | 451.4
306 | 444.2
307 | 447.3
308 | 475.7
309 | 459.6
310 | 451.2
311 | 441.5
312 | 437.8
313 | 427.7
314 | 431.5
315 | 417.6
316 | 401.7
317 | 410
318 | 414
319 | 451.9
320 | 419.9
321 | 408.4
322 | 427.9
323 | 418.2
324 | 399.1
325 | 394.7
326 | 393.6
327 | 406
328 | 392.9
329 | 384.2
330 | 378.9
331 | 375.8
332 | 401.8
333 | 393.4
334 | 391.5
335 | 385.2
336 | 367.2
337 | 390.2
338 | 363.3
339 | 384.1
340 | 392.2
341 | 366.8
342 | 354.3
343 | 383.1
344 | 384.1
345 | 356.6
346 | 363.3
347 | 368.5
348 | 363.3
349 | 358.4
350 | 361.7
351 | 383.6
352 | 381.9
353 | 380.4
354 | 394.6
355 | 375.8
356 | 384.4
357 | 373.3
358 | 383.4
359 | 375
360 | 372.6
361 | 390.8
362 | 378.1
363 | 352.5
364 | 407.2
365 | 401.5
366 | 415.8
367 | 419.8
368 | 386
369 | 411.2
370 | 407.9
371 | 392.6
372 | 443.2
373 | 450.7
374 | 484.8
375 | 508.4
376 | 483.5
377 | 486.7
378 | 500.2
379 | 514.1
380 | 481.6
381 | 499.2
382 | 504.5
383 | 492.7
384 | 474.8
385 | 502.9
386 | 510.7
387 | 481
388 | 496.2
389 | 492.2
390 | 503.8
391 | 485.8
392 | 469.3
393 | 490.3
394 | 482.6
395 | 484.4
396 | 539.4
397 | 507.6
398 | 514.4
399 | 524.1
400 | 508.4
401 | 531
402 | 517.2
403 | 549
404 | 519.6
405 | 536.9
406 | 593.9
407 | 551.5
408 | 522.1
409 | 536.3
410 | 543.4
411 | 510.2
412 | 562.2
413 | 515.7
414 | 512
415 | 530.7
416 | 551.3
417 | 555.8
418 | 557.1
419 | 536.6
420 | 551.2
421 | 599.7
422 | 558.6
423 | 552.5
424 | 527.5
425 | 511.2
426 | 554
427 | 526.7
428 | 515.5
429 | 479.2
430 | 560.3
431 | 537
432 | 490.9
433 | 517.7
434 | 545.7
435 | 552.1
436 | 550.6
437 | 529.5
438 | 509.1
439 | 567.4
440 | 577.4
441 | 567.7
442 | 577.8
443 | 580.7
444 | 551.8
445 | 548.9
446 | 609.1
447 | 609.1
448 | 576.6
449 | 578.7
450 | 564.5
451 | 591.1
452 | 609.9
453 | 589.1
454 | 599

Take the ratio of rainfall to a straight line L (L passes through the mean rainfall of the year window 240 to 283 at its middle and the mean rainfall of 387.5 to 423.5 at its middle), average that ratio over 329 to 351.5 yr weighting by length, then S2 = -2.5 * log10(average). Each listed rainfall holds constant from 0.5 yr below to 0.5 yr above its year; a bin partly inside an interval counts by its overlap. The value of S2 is 0.25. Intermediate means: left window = 412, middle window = 376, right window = 528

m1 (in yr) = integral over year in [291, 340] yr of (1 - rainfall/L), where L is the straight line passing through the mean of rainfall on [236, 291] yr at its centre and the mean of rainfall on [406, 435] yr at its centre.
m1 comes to 2.9 yr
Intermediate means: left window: 415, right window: 537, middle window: 428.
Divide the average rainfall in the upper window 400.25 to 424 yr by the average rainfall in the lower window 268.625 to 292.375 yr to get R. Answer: 1.27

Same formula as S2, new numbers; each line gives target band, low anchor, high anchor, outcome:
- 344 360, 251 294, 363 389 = 0.21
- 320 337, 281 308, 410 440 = 0.21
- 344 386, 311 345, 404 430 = 0.10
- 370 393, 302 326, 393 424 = 0.05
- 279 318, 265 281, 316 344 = -0.12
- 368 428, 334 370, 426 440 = -0.10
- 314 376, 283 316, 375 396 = 0.20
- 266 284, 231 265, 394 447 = 0.02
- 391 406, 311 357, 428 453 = -0.05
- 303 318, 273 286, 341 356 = -0.10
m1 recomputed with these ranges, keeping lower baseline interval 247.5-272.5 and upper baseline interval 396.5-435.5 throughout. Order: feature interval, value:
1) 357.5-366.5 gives 1.93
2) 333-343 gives 1.99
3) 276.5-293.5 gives -0.66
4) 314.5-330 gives 1.73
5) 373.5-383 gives 0.17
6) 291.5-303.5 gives -0.88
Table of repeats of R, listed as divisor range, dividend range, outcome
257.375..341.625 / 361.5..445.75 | 1.20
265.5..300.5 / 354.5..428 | 1.12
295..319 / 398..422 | 1.20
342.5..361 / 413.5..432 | 1.44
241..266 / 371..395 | 1.18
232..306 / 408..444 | 1.28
